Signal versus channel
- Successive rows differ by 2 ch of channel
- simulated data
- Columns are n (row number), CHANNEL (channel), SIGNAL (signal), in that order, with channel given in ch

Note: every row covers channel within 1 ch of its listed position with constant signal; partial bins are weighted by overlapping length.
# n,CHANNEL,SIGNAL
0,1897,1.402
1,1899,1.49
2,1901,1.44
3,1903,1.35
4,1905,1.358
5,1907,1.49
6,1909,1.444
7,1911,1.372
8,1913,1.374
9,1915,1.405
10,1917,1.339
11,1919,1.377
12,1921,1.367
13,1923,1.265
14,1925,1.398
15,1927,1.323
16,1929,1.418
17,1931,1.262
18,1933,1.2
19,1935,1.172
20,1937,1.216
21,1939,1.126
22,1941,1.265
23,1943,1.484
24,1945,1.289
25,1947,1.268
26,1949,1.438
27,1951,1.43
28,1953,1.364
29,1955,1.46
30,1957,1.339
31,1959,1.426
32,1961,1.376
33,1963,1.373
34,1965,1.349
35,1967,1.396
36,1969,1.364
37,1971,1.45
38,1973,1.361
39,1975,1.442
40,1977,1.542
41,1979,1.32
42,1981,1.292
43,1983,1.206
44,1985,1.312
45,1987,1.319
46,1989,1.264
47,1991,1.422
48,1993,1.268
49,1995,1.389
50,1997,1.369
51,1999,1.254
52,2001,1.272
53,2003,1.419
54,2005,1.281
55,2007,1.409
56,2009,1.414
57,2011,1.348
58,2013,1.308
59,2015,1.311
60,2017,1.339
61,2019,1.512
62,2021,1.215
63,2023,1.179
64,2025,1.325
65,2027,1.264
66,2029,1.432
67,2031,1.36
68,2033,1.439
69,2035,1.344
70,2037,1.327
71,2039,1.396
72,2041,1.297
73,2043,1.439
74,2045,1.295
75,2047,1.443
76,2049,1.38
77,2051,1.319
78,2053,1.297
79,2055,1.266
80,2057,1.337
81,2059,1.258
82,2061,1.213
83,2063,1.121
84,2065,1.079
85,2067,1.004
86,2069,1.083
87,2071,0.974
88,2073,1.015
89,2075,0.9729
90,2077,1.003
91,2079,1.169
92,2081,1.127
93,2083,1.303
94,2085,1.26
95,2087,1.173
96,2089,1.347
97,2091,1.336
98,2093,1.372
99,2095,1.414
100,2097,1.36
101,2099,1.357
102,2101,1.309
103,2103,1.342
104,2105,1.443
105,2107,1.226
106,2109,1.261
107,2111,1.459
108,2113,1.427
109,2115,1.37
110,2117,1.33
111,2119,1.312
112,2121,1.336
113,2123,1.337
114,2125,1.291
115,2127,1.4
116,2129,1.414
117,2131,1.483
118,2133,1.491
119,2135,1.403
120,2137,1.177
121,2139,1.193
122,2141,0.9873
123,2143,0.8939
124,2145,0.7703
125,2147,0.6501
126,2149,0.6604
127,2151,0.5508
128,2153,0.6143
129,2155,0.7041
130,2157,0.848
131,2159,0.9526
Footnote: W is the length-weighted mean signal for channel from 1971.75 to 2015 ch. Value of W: 1.34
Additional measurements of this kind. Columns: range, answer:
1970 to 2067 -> 1.33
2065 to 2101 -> 1.19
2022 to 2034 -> 1.33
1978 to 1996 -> 1.31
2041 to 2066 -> 1.29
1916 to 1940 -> 1.29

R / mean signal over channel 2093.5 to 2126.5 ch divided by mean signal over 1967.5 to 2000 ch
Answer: 1.0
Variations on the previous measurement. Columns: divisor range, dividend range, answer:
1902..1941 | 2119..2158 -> 0.81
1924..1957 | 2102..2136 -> 1.04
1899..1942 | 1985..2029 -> 1.00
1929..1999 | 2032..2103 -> 0.94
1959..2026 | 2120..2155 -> 0.81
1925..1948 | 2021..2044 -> 1.05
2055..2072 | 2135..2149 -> 0.84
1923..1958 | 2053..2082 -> 0.85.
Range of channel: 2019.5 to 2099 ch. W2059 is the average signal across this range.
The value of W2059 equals 1.26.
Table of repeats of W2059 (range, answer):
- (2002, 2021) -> 1.36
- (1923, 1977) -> 1.35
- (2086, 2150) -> 1.26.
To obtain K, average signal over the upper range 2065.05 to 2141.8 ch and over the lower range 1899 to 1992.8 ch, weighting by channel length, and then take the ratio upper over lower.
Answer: 0.9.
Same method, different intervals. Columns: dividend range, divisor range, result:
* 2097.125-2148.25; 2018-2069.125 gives 0.98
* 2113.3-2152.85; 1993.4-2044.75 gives 0.86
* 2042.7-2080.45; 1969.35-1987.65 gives 0.87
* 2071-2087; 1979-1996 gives 0.85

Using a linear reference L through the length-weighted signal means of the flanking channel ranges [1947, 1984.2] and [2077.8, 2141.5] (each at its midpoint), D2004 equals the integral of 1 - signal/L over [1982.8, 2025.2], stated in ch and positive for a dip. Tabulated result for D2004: 1.2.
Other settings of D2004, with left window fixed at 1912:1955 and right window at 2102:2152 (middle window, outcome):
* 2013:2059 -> -2.7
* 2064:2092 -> 2.4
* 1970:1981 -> -0.9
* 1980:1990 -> 0.1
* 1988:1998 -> -0.4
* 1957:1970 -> -0.7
